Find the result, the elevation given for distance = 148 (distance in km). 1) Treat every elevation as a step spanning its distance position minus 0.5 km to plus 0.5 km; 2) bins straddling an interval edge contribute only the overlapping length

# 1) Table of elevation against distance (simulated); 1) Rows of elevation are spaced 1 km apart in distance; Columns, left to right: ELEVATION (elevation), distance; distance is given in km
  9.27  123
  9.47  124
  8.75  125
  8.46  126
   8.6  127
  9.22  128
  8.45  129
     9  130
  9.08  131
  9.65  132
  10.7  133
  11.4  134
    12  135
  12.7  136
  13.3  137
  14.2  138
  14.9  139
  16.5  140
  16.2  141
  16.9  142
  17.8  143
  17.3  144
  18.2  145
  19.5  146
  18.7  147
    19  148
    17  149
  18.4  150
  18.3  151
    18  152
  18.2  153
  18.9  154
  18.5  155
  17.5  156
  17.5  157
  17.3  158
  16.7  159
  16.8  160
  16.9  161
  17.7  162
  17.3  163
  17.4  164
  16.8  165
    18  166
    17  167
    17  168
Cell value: 19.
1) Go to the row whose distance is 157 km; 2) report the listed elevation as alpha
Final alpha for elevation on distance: 17.5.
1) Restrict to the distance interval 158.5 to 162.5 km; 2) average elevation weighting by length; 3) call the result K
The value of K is 17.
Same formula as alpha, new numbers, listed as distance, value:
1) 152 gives 18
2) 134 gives 11.4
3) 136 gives 12.7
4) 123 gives 9.27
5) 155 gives 18.5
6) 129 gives 8.45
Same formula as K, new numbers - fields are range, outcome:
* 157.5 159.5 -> 17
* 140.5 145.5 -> 17.3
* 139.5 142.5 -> 16.5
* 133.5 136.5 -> 12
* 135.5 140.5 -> 14.3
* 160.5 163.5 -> 17.3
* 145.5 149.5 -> 18.6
